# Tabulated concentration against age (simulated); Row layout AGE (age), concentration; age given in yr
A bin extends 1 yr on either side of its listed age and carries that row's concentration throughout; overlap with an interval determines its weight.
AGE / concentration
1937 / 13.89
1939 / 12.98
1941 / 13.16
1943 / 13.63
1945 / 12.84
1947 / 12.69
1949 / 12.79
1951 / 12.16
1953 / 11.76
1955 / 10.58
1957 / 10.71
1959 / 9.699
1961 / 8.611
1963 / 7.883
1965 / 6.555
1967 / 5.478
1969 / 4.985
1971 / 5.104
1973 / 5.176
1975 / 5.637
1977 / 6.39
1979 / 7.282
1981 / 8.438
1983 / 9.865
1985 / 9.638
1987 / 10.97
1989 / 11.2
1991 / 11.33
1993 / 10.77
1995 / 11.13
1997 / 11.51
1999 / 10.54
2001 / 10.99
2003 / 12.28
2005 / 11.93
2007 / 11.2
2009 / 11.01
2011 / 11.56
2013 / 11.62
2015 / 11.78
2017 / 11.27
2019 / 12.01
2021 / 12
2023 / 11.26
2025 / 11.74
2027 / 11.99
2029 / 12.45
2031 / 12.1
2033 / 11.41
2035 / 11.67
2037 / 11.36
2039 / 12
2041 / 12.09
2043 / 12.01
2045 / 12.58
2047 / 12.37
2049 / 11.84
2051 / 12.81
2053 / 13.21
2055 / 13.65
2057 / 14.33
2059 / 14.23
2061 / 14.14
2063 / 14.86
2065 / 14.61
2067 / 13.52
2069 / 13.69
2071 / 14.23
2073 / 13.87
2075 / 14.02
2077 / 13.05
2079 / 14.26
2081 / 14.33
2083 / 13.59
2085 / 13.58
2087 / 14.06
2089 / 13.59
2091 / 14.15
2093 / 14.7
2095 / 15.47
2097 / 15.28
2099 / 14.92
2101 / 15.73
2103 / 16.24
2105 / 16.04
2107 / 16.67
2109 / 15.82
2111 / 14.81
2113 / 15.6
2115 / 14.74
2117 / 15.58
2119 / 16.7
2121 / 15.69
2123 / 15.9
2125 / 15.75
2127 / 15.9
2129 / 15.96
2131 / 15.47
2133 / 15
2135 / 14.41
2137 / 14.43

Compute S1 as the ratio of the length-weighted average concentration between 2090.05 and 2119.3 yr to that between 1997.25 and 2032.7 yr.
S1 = 1.33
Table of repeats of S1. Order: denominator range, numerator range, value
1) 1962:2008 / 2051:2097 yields 1.57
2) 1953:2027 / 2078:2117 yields 1.53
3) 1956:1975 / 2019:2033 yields 1.69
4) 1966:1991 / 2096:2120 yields 2.05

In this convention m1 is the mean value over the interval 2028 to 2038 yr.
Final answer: 11.8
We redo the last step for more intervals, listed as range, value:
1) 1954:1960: 10.3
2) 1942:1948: 13.1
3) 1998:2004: 11.3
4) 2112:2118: 15.3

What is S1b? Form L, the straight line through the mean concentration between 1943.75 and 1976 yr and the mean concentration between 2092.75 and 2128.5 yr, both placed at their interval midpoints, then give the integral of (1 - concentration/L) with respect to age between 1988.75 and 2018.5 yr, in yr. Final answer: -1.27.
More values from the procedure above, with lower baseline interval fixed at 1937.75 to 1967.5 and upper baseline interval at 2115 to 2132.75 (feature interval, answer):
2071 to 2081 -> 0.4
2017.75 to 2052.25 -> 3.2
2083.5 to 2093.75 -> 0.5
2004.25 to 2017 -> 1.1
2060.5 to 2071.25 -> 0.0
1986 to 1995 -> 0.7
